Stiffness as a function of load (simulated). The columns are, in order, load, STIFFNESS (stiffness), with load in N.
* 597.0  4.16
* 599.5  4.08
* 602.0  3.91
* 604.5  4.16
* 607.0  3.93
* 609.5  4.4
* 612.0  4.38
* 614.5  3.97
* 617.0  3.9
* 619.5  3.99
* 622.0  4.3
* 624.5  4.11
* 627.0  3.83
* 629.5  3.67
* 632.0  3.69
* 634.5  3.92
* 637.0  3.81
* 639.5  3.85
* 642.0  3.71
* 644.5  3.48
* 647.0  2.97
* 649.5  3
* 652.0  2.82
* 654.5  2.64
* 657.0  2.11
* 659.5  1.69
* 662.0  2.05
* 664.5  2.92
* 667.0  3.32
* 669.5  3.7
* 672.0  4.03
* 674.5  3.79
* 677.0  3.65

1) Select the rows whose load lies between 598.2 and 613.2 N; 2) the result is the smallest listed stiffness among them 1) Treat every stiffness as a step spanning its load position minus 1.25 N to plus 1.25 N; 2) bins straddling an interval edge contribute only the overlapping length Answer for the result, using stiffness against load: 3.91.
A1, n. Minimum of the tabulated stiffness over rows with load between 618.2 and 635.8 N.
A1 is 3.67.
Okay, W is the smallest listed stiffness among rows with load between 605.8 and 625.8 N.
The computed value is 3.9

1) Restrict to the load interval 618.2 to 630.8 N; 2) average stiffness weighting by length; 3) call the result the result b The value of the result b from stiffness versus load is 3.98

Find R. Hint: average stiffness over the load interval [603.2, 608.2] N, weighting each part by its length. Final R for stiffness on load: 4.04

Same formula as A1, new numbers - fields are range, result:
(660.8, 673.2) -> 2.05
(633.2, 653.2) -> 2.82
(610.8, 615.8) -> 3.97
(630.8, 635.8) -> 3.69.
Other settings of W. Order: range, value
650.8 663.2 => 1.69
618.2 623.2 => 3.99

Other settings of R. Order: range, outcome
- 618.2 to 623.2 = 4.14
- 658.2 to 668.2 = 2.49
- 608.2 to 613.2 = 4.39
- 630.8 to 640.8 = 3.82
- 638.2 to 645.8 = 3.68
